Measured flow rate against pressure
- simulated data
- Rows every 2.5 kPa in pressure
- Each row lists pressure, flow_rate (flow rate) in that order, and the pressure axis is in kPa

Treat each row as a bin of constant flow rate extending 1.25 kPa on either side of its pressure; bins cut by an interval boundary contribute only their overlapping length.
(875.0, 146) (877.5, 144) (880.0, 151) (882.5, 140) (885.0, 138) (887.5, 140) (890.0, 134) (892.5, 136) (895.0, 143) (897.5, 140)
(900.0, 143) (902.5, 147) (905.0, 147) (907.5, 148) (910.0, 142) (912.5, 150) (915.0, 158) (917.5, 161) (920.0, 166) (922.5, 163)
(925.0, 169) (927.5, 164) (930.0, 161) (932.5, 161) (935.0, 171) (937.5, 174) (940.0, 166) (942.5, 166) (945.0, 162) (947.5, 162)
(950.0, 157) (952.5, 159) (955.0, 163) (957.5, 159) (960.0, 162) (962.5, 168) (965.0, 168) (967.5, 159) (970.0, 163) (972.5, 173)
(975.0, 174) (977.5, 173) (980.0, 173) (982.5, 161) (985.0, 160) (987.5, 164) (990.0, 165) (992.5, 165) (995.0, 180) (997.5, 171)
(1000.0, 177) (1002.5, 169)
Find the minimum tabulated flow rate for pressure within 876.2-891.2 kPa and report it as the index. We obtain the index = 134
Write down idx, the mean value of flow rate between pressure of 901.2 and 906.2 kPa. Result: 147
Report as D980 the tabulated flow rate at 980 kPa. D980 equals 173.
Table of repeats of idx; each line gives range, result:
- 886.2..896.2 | 138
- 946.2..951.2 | 160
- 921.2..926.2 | 166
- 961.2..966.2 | 168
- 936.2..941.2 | 170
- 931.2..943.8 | 168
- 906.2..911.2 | 145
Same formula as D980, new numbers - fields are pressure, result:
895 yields 143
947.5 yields 162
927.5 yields 164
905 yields 147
